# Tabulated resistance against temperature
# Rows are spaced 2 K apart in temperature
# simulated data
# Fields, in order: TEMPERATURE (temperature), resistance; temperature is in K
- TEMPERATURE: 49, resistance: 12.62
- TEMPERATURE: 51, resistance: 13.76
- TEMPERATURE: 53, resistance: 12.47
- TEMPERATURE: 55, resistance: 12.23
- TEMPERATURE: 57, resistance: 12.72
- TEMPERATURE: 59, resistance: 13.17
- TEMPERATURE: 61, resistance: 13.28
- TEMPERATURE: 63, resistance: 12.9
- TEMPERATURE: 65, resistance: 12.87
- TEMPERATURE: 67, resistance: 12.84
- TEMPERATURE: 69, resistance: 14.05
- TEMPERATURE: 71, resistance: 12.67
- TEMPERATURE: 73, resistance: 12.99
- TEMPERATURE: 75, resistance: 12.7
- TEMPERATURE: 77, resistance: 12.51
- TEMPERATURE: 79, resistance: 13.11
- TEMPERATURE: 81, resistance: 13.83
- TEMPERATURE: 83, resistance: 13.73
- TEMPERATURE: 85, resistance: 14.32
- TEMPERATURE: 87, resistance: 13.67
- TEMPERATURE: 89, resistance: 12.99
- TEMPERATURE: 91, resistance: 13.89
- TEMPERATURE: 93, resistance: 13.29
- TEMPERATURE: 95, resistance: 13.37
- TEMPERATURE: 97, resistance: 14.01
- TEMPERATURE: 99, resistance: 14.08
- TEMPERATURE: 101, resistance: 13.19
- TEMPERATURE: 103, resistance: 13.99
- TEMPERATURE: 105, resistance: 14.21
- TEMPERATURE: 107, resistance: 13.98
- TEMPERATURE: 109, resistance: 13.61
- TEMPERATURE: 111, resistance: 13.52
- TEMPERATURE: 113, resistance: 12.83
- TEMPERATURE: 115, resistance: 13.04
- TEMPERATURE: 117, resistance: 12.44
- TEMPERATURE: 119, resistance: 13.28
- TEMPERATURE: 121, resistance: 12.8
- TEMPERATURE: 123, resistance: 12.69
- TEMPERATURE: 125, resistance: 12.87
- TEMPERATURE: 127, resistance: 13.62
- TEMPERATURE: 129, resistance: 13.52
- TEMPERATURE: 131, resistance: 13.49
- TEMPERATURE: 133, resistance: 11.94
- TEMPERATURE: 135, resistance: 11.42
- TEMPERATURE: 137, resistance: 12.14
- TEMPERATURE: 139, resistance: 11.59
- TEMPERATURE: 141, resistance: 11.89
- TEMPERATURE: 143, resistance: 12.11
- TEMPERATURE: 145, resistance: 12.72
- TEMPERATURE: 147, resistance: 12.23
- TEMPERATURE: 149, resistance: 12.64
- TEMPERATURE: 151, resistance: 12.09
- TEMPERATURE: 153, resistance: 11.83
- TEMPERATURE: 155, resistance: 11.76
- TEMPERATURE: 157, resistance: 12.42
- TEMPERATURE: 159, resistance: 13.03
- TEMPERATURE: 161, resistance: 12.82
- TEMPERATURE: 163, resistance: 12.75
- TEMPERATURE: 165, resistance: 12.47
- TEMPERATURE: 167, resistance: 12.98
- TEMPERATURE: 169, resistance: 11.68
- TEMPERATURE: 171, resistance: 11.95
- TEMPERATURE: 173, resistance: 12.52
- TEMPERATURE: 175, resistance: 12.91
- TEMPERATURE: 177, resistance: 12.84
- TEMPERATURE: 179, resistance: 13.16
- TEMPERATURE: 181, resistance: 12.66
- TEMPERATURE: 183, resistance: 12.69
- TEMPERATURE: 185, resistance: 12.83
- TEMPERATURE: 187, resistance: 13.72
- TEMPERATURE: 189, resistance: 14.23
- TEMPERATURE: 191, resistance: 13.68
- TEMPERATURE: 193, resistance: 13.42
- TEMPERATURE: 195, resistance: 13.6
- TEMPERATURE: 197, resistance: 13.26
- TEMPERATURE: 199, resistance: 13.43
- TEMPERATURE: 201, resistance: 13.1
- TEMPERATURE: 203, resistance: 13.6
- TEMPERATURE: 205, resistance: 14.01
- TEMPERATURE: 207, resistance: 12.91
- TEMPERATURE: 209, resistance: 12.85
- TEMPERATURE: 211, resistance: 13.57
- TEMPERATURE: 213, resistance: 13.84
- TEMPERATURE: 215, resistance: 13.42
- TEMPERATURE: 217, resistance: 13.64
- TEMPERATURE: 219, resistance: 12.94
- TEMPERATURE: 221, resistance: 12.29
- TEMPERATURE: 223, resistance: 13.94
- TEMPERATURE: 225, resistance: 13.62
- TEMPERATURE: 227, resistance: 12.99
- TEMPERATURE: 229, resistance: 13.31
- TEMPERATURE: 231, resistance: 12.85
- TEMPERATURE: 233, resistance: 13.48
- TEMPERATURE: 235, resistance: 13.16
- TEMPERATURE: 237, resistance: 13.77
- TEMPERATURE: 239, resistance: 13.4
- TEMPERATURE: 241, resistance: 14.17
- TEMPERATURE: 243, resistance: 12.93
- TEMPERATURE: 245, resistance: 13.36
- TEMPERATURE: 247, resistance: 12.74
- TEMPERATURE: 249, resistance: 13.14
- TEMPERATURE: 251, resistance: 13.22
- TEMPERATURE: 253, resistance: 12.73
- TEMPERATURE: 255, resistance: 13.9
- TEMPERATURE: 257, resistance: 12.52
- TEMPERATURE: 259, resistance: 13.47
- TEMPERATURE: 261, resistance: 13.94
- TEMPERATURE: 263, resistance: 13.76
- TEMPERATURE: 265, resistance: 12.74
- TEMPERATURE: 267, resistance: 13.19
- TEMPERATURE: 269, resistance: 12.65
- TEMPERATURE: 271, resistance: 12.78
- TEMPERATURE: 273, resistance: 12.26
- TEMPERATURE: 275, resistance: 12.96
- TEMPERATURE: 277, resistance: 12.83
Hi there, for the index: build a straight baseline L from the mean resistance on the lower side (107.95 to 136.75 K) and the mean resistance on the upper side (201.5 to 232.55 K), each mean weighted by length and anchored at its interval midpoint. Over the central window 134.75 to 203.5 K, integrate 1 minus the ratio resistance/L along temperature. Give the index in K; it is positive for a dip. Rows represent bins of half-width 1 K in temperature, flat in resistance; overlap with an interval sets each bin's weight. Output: 2.20 K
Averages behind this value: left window 12.9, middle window 12.7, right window 13.3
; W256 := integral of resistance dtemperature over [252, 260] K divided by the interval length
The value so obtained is 13.2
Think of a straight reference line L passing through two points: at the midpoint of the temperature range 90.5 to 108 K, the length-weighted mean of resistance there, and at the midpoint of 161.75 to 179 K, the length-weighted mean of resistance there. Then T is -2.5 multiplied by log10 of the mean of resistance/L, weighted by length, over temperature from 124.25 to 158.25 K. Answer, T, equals 0.06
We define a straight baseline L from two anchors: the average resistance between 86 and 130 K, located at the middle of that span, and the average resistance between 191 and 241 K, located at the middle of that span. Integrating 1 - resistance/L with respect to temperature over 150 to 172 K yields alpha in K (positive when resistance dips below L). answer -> 1.7 K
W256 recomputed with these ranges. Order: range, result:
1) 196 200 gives 13.3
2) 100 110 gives 13.8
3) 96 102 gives 13.8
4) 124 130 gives 13.3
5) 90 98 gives 13.6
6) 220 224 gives 13.1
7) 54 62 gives 12.9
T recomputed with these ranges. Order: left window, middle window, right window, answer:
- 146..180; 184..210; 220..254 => -0.05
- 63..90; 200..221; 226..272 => -0.01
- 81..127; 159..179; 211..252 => 0.07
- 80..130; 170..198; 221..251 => 0.02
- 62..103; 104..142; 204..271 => 0.04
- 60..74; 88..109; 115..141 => -0.07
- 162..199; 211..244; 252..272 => -0.02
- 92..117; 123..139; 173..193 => 0.06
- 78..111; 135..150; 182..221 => 0.12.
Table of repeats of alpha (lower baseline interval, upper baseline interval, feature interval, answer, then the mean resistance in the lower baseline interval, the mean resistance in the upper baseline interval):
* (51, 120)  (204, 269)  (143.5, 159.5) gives 1.18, 13.3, 13.3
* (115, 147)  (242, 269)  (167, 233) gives -1.33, 12.6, 13.2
